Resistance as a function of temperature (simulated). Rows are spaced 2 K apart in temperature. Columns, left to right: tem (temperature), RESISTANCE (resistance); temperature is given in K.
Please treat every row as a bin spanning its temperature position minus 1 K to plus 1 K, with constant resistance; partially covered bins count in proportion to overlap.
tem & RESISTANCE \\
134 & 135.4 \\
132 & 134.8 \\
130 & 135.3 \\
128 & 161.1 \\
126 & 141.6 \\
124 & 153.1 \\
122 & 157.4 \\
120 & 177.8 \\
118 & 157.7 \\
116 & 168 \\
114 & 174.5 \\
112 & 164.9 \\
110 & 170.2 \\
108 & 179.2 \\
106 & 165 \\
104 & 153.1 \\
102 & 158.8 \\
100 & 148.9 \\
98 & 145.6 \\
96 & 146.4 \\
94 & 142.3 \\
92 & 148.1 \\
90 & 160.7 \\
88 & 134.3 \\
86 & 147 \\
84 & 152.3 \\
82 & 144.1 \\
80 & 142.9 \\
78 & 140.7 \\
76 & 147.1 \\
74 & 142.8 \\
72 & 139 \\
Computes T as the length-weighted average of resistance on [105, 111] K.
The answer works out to 171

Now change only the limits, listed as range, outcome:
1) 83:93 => 148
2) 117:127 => 158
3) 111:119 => 166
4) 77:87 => 145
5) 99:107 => 156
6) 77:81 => 142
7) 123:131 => 148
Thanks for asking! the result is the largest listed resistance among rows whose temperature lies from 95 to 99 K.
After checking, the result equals 146.4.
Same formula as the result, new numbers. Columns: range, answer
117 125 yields 177.8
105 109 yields 179.2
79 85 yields 152.3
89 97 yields 160.7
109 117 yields 174.5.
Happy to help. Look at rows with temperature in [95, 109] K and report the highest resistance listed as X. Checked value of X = 179.2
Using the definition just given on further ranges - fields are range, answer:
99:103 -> 158.8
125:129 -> 161.1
